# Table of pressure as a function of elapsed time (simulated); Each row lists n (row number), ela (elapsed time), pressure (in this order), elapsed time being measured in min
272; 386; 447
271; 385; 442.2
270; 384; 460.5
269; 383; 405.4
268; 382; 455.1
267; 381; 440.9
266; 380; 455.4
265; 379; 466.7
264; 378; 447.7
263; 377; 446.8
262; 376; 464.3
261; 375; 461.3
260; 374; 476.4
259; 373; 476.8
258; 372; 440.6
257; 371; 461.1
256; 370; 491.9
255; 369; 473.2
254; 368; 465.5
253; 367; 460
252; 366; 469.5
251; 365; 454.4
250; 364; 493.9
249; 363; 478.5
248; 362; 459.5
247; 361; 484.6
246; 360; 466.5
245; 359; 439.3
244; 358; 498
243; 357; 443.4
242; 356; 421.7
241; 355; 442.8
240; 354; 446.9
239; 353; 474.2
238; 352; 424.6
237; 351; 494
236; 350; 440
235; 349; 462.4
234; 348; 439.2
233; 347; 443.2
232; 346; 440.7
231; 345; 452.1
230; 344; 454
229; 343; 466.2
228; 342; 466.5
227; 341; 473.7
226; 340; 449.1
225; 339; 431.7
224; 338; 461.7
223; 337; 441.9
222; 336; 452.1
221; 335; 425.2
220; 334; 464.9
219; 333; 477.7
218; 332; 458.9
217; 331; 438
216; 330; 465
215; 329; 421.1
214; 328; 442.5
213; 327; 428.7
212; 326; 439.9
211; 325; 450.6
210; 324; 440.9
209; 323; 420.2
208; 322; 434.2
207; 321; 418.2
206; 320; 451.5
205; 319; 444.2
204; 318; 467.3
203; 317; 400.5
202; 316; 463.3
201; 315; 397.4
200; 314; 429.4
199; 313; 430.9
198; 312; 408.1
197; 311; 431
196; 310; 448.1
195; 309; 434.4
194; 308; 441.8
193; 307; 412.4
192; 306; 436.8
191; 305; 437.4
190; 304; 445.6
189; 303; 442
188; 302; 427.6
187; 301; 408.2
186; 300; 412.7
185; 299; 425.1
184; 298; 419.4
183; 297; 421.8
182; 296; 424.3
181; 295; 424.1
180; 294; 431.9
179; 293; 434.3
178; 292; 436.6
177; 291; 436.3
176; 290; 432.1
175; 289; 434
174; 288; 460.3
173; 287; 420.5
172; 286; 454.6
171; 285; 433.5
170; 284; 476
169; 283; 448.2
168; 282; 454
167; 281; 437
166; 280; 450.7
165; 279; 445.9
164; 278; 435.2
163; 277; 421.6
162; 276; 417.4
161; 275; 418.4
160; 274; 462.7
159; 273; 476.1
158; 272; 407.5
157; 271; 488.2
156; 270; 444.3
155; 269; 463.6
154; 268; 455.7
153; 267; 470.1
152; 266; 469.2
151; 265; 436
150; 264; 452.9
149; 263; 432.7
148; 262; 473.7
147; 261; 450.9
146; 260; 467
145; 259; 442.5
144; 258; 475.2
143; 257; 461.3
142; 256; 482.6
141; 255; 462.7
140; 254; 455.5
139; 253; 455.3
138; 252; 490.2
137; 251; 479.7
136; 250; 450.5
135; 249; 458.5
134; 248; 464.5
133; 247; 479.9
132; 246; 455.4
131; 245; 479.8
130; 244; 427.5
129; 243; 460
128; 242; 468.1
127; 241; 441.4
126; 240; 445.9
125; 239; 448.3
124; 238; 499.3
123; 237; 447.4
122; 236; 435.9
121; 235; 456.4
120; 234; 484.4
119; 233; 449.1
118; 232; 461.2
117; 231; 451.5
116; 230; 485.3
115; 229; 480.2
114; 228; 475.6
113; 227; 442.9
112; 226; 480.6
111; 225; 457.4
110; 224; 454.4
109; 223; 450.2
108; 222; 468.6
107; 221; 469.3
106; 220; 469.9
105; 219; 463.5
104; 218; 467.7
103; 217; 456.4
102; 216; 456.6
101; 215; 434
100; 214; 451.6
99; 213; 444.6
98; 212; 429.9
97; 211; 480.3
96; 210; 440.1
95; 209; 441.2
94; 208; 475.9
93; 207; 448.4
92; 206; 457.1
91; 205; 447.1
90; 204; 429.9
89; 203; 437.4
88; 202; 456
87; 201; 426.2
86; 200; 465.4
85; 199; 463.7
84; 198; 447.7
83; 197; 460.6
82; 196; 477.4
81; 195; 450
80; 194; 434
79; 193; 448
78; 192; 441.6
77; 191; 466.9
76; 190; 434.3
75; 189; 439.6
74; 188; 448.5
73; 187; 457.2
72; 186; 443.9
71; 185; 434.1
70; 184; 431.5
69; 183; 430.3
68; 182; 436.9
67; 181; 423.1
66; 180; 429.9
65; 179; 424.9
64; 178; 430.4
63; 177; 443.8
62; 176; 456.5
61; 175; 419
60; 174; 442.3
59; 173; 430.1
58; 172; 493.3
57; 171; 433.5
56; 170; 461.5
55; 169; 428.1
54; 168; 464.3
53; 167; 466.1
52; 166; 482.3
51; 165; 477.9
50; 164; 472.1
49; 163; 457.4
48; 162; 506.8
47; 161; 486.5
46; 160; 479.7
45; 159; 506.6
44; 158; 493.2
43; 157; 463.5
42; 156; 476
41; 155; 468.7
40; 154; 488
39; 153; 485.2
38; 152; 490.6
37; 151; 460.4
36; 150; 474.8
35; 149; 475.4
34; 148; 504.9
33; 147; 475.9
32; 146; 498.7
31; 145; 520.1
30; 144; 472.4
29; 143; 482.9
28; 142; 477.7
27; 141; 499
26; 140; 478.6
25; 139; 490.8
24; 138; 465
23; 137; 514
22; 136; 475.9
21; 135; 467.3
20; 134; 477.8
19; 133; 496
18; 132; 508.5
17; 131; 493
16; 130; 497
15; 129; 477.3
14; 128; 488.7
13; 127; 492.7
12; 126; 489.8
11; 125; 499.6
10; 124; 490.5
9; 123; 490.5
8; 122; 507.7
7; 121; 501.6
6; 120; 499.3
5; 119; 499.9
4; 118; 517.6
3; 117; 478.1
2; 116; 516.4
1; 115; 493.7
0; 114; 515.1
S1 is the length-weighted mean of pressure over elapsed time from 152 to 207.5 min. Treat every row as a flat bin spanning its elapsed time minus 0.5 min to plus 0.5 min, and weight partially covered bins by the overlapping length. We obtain 455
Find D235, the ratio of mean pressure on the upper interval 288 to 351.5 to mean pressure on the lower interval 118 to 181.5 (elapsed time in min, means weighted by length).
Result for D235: 0.9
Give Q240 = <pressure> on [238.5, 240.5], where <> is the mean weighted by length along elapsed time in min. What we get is 447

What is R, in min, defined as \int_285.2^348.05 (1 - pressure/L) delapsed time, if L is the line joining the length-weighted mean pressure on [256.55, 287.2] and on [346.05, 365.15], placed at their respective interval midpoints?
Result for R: 2.2 min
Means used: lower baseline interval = 450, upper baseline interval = 458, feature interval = 438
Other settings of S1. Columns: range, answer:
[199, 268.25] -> 458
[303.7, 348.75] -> 442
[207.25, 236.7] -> 459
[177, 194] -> 439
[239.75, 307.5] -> 447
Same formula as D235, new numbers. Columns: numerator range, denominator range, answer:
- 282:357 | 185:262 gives 0.96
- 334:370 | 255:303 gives 1.03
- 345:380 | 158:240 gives 1.01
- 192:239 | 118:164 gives 0.94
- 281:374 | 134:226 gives 0.97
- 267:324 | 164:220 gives 0.97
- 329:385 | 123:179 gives 0.96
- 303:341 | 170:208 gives 0.99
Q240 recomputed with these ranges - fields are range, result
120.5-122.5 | 505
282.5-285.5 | 453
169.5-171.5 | 448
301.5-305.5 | 438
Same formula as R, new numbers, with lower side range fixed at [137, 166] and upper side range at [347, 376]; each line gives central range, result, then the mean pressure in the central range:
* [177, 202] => 1.9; 444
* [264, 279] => 0.7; 448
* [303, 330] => 1.9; 434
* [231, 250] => 0.6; 459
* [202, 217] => 0.9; 449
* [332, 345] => 0.2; 455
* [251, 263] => 0.2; 464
